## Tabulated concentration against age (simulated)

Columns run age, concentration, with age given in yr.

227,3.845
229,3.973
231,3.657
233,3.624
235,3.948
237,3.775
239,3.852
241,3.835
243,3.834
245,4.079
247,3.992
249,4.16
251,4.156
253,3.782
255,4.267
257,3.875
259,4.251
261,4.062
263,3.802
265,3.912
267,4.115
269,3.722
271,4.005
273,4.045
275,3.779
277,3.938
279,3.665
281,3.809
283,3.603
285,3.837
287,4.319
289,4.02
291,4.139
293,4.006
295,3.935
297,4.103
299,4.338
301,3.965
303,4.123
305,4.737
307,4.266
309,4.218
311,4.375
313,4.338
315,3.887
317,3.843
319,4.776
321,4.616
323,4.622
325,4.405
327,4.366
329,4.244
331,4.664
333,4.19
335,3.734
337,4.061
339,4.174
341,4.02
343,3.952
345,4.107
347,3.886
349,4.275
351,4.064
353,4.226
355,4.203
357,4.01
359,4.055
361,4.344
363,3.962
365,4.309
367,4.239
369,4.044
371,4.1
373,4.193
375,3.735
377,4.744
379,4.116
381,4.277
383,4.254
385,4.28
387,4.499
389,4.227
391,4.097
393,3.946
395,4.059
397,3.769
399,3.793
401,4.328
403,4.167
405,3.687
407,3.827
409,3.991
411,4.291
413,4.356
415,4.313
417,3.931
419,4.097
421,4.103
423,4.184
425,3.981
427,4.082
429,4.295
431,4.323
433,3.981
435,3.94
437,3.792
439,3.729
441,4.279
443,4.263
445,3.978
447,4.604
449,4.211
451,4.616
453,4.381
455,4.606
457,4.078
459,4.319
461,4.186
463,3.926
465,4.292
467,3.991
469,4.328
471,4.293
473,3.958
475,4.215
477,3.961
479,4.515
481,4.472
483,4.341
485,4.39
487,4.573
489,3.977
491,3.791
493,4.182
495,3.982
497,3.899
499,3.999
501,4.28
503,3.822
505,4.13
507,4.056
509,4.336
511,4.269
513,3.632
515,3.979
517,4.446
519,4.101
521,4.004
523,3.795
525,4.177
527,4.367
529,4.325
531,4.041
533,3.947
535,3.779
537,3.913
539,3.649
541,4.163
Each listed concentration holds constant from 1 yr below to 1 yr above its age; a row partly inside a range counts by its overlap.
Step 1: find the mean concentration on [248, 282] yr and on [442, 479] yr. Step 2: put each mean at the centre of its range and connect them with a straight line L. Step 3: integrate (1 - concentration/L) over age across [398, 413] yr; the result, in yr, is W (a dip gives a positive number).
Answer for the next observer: 0.46 yr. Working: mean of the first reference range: 3.96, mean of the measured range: 4.03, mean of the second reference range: 4.24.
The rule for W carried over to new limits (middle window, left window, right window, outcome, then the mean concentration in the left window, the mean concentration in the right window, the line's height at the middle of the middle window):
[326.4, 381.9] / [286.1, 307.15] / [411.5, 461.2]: 0.36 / 4.17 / 4.19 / 4.18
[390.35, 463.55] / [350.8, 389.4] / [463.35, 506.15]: 0.94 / 4.2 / 4.16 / 4.18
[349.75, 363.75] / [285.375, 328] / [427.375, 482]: 0.35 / 4.25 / 4.2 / 4.23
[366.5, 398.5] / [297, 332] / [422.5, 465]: 0.75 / 4.33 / 4.18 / 4.25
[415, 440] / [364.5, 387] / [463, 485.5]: 1.06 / 4.22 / 4.23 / 4.23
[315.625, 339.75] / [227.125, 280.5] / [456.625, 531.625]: -1.88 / 3.92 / 4.14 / 3.99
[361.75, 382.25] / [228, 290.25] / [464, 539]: -0.82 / 3.93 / 4.12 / 4.02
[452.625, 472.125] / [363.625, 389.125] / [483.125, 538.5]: -0.47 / 4.23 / 4.08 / 4.13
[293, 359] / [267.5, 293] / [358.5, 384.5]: -2.52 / 3.91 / 4.19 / 4.05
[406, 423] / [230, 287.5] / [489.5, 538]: -0.50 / 3.92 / 4.05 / 4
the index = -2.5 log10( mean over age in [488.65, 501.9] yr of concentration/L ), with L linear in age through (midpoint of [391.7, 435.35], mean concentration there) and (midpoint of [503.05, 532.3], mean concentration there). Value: 0.02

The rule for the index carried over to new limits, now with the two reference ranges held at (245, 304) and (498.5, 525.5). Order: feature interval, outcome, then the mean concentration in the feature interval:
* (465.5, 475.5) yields -0.027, 4.16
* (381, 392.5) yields -0.060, 4.26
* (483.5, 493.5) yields -0.033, 4.19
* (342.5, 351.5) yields -0.012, 4.06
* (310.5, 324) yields -0.089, 4.35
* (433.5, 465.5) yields -0.038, 4.2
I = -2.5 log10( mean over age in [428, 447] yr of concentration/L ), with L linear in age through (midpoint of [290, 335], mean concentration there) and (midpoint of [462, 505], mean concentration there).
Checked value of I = 0.024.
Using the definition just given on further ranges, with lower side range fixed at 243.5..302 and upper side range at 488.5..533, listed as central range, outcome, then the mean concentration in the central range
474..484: -0.063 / 4.3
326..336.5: -0.059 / 4.23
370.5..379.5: -0.043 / 4.19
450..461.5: -0.083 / 4.37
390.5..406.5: 0.016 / 3.97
